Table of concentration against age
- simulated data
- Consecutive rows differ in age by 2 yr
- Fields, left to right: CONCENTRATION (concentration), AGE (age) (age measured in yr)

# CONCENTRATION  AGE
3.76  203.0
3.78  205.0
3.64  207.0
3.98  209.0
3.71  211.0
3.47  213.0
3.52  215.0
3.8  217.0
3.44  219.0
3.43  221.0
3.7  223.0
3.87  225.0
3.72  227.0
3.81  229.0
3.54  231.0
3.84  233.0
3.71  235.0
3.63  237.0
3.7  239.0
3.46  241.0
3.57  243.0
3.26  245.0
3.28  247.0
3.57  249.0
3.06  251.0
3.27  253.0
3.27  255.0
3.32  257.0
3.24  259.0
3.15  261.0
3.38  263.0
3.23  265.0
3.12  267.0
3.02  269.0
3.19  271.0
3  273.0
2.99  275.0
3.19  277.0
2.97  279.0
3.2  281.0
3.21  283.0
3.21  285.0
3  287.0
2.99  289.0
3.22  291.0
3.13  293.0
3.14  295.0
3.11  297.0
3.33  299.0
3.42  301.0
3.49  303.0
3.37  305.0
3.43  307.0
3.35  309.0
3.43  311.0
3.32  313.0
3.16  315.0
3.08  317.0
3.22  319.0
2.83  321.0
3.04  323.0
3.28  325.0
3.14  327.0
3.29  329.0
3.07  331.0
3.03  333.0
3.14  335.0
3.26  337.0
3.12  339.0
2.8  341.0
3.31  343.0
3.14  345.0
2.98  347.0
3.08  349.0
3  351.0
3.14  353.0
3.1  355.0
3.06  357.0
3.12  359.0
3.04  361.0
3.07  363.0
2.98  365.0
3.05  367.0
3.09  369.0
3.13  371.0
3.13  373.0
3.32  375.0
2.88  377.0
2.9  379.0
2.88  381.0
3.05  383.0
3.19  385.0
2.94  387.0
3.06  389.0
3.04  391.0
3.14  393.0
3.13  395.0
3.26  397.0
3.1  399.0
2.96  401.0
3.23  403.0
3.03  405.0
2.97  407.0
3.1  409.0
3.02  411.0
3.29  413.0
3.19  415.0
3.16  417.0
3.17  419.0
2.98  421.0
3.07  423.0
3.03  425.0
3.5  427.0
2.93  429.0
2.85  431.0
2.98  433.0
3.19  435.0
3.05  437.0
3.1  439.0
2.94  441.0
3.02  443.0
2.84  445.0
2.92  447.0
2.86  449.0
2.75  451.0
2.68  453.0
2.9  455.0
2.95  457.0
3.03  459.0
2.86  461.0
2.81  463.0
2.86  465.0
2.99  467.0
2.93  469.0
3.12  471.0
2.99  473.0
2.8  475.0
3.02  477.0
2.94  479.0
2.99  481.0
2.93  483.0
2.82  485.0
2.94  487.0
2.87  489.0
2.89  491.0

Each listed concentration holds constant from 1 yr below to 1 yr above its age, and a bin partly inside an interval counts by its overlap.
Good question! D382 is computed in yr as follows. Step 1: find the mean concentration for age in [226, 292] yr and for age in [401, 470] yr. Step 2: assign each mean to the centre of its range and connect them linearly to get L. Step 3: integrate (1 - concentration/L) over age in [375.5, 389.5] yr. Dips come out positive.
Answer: 0.5 yr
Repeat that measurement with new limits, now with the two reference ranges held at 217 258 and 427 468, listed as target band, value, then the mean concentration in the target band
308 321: 0.3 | 3.23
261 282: 1.9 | 3.13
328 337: 0.3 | 3.15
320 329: 0.5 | 3.1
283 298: 1.2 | 3.12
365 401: 0.6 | 3.07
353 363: 0.3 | 3.08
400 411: 0.0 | 3.05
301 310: -0.2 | 3.41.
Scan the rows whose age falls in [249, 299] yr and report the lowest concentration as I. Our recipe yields 2.97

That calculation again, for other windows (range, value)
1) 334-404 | 2.8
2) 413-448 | 2.84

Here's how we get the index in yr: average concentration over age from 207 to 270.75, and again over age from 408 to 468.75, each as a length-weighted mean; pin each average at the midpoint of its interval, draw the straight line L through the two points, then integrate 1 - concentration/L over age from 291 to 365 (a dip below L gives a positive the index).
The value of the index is 2.3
